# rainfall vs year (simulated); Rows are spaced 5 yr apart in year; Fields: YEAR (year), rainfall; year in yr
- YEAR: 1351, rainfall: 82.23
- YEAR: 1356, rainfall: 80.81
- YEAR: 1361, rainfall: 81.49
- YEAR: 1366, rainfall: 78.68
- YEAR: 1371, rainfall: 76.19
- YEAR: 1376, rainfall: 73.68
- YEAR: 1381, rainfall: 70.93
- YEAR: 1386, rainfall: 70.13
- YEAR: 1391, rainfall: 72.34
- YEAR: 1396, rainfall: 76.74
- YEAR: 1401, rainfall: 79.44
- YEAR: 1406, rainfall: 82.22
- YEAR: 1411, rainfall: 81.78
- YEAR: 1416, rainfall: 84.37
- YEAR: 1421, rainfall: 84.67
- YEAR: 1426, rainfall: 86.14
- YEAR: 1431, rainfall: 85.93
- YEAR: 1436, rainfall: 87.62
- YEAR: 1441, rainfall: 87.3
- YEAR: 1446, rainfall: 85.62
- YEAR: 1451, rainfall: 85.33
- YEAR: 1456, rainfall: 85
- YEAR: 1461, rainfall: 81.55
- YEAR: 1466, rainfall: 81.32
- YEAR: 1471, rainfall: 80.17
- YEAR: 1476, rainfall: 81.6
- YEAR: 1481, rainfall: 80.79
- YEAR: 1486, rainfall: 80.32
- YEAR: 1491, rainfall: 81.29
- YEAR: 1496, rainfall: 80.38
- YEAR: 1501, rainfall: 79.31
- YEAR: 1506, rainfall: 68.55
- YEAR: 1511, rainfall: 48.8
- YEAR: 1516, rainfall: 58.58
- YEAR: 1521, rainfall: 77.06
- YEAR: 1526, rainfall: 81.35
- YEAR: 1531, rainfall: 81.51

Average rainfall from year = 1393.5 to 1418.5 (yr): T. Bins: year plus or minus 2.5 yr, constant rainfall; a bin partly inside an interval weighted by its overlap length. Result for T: 80.9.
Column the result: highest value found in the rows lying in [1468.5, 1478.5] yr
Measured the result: 81.6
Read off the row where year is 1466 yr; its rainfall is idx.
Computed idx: 81.32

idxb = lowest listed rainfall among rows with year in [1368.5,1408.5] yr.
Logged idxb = 70.13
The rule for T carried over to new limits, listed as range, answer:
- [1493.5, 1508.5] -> 76.1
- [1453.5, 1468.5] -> 82.6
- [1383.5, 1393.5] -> 71.2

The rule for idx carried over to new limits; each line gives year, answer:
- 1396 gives 76.74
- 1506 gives 68.55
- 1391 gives 72.34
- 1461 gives 81.55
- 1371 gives 76.19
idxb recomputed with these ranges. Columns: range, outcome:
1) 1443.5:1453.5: 85.33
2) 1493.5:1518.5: 48.8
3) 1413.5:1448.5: 84.37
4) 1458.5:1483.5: 80.17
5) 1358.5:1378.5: 73.68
